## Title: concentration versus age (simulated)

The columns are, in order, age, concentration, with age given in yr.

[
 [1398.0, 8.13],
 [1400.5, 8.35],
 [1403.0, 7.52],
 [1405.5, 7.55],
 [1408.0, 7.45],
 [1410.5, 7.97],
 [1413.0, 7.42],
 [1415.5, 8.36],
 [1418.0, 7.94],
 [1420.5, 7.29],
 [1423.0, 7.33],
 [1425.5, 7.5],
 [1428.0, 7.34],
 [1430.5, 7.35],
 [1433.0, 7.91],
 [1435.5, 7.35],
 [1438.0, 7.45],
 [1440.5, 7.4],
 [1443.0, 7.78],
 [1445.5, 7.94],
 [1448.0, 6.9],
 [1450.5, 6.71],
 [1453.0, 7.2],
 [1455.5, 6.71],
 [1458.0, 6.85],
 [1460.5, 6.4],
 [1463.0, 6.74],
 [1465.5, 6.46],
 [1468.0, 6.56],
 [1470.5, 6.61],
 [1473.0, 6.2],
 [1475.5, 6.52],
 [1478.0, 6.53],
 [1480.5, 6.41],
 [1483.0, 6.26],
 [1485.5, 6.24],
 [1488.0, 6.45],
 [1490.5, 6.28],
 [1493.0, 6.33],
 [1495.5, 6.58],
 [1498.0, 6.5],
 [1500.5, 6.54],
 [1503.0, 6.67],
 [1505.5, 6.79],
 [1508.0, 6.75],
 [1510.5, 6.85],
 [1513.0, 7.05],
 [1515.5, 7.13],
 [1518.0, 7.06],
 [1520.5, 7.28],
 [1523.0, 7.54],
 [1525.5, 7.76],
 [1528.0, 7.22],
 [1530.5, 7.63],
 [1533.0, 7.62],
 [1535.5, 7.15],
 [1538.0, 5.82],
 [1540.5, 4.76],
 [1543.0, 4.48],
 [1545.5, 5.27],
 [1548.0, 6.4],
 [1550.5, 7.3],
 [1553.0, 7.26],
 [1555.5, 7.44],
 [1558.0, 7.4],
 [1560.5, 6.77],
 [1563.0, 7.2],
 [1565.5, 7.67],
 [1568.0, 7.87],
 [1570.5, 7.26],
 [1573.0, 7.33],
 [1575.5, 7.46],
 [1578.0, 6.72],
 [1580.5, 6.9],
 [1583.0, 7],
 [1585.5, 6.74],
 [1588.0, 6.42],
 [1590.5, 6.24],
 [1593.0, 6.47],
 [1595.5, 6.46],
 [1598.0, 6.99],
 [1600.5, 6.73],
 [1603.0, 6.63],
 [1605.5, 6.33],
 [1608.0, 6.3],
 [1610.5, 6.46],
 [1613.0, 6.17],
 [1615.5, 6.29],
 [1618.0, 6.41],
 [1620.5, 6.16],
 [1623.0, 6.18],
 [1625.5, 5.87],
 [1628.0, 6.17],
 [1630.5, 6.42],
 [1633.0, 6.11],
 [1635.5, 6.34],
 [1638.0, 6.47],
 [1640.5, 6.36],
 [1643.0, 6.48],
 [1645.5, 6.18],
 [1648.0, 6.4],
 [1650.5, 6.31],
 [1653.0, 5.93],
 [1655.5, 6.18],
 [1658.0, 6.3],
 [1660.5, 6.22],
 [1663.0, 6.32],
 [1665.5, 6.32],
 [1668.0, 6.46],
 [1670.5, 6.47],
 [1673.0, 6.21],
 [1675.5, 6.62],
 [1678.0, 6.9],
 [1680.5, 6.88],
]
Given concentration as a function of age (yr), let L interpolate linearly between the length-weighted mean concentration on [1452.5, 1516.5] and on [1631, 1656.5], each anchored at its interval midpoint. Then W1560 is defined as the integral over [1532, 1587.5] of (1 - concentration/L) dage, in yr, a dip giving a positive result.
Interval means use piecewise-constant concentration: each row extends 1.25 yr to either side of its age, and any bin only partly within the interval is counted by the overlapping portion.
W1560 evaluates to -3.1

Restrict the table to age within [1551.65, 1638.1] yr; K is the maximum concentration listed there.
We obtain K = 7.87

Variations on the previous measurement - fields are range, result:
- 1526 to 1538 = 7.63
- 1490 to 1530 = 7.76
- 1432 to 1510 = 7.94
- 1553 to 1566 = 7.67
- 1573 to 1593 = 7.46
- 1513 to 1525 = 7.54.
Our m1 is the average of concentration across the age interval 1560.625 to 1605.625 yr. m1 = 6.92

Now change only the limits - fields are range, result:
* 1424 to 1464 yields 7.22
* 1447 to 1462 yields 6.79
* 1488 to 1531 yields 6.91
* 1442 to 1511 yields 6.66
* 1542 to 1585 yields 6.94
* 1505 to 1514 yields 6.86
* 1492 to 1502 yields 6.5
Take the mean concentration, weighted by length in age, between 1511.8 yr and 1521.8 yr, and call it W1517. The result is 7.13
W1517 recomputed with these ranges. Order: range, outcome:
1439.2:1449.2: 7.51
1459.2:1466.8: 6.54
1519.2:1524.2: 7.41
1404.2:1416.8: 7.75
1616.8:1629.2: 6.16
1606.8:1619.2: 6.33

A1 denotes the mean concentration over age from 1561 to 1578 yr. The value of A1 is 7.38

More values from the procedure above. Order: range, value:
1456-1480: 6.54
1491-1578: 6.88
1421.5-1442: 7.46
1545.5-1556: 6.86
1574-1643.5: 6.48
